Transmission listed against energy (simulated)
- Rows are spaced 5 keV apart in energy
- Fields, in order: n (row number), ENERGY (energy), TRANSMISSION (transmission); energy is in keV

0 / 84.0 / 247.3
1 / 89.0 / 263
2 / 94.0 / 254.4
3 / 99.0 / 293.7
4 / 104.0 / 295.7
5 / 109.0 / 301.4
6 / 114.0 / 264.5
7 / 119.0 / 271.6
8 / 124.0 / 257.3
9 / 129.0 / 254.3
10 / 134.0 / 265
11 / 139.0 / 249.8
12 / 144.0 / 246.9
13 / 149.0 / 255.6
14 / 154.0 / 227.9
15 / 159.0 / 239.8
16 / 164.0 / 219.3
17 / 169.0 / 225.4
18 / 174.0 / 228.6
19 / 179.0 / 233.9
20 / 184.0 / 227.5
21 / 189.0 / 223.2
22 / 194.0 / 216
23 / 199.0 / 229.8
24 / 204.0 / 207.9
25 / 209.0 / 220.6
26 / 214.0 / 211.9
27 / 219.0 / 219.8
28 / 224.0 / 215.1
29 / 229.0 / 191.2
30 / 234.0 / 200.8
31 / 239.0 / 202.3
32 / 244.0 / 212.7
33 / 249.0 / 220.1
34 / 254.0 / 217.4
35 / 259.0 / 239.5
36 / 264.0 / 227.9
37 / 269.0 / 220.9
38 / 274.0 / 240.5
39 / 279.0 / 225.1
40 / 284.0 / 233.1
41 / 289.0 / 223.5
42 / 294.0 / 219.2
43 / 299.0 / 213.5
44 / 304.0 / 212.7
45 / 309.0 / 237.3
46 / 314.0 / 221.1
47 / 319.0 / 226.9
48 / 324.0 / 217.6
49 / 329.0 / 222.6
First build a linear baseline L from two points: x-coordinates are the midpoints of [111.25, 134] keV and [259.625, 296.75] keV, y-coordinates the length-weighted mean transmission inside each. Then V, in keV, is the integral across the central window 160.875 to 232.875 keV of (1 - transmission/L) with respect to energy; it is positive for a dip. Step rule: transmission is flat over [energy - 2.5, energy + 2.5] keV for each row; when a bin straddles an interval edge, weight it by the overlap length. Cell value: 7.9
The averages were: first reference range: 263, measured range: 219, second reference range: 228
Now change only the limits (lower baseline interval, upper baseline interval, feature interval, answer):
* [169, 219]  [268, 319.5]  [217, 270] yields 2.0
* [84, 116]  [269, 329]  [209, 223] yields 1.7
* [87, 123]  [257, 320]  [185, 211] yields 3.2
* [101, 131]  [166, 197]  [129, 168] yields 1.1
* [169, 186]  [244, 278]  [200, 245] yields 3.6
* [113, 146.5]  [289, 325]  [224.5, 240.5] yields 2.5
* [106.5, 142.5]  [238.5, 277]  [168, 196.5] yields 2.5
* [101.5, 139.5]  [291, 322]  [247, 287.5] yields 0.7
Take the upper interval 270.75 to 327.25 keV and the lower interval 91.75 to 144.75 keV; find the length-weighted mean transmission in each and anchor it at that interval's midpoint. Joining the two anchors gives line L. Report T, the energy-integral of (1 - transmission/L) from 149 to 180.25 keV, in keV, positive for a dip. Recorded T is 3.25 keV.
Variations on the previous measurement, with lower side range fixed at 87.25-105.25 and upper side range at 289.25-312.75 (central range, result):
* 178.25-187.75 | 0.89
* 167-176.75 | 1.08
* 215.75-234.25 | 2.59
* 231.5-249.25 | 2.21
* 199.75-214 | 1.76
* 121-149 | 1.11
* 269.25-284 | -0.23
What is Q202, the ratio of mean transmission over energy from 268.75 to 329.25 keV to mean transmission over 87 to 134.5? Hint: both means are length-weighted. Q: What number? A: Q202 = 0.82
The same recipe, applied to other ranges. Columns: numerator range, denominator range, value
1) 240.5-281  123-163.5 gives 0.91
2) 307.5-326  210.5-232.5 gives 1.07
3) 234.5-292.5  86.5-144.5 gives 0.83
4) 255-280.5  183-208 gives 1.04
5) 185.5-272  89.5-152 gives 0.81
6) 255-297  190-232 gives 1.06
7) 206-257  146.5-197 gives 0.92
